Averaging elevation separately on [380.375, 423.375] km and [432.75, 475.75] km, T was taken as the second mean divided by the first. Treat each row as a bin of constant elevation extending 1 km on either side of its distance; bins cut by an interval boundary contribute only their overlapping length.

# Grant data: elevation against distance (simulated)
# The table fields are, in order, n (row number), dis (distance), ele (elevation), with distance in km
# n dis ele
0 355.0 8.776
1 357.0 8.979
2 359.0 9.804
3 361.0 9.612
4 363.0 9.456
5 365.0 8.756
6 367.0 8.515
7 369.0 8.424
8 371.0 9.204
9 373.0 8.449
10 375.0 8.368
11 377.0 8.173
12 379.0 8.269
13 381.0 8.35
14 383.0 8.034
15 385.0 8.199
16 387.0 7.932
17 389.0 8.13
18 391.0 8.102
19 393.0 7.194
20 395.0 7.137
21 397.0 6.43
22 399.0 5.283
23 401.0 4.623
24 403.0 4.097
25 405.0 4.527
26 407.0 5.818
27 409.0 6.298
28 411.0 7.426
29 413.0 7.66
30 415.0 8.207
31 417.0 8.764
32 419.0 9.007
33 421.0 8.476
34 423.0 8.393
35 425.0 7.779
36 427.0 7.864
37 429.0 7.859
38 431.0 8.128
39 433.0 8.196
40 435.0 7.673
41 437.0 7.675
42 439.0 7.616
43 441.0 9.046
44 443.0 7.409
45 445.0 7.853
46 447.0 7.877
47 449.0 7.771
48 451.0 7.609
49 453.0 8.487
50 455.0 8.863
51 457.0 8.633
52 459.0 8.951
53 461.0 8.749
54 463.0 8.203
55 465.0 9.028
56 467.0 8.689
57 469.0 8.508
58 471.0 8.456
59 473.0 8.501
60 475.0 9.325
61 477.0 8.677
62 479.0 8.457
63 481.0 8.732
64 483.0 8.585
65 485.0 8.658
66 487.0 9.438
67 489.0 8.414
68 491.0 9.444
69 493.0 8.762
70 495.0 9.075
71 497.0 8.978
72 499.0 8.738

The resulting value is 1.16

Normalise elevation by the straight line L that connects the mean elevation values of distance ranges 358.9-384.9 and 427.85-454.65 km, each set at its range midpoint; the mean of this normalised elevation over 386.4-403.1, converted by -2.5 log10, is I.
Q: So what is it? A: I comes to 0.26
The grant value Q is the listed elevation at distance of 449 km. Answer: 7.771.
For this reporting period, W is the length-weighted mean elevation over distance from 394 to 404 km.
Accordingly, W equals 5.51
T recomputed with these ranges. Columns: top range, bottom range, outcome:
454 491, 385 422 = 1.25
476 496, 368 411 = 1.23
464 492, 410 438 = 1.09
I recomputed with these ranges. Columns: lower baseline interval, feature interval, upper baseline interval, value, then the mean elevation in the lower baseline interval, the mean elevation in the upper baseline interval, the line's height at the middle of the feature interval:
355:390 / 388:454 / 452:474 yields 0.17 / 8.63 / 8.64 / 8.64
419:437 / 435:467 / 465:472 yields 0.02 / 8.08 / 8.62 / 8.39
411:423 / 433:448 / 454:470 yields 0.08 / 8.34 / 8.7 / 8.53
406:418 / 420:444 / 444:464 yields -0.03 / 7.36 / 8.3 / 7.81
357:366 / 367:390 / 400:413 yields -0.05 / 9.36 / 5.63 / 7.95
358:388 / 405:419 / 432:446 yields 0.13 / 8.64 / 7.92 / 8.22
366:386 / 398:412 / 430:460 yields 0.46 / 8.4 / 8.12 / 8.28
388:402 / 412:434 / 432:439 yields -0.10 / 6.7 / 7.81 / 7.47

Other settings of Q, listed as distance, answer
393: 7.194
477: 8.677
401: 4.623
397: 6.43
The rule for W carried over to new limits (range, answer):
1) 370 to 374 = 8.83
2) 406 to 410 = 6.06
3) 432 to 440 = 7.79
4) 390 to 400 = 6.83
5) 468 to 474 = 8.49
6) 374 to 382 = 8.29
